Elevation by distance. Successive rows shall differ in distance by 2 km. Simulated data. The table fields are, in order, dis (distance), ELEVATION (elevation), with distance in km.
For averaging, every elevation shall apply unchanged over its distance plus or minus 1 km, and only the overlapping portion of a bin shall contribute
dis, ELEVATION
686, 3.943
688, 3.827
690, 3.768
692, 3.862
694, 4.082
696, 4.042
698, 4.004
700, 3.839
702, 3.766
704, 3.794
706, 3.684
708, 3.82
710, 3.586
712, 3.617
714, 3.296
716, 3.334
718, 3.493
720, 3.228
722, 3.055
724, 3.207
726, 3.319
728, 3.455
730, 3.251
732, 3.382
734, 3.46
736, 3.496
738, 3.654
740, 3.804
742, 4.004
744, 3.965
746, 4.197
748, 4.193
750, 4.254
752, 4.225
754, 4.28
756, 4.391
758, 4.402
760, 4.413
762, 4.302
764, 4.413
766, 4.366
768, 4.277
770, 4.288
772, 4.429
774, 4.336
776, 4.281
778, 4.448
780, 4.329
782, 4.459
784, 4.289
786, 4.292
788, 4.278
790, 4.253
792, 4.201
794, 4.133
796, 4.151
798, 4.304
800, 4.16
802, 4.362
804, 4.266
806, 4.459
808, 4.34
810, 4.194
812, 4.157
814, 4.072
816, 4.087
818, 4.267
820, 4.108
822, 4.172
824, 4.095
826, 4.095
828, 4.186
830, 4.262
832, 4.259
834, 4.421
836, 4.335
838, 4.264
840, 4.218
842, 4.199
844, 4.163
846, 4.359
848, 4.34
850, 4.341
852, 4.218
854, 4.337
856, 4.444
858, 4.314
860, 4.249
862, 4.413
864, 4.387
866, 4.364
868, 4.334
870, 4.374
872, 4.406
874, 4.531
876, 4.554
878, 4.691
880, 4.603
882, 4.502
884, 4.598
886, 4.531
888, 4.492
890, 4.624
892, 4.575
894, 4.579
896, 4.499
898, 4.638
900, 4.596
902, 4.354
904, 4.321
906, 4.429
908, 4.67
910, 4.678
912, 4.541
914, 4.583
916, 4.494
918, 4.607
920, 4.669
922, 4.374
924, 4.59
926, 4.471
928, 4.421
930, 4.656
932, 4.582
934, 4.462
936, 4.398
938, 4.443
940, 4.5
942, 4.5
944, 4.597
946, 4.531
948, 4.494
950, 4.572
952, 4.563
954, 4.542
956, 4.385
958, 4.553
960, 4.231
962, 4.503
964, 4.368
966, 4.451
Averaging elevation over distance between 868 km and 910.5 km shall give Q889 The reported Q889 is 4.53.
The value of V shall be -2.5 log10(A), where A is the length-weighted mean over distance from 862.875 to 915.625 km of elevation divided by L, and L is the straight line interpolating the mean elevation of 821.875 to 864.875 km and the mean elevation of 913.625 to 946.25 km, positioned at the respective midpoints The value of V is -0.027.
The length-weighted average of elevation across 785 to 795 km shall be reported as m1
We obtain 4.23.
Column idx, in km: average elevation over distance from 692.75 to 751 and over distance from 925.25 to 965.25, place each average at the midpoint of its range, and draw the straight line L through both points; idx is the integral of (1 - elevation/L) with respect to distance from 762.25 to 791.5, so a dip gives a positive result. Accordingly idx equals -3.5 km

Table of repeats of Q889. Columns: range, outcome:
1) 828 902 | 4.41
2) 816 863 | 4.26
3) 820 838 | 4.22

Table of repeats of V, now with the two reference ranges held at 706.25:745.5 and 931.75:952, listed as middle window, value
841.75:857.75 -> -0.058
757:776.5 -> -0.177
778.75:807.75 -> -0.125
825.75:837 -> -0.072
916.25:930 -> -0.027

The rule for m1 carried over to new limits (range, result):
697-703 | 3.87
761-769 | 4.34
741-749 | 4.09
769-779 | 4.36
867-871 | 4.35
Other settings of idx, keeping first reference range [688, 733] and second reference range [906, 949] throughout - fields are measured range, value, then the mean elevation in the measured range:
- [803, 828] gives -0.9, 4.19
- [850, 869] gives -0.5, 4.34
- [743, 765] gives -2.9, 4.28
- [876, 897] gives -1.0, 4.57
